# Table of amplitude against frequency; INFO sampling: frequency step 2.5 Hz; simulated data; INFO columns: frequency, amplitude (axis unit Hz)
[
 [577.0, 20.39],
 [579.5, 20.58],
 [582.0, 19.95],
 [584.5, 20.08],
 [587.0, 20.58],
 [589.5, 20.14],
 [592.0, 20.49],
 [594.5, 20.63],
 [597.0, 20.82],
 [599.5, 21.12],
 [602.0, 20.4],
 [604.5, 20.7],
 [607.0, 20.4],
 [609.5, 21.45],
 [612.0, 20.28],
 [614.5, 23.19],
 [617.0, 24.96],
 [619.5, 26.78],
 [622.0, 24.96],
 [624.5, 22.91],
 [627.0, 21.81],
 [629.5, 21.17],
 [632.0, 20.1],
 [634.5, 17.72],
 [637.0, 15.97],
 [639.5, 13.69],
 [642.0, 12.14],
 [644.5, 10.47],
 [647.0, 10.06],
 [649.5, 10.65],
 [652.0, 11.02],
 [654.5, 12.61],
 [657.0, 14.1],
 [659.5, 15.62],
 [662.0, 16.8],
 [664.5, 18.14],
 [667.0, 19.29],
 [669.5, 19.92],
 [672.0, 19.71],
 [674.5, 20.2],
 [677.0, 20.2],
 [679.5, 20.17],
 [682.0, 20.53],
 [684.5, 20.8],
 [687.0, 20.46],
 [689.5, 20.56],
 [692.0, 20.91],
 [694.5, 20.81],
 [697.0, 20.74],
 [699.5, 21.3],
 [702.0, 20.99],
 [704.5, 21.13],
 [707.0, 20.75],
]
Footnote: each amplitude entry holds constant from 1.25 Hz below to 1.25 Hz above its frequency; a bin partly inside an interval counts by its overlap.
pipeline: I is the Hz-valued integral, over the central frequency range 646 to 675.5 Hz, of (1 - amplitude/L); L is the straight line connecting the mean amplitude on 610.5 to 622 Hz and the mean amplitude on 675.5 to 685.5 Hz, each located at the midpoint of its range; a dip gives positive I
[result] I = 7.84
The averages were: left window 23.9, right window 20.4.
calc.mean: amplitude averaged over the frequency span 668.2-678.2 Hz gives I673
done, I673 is 20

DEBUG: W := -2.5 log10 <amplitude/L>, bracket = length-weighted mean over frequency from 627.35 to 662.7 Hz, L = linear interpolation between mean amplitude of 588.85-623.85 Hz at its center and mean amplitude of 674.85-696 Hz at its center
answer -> 0.410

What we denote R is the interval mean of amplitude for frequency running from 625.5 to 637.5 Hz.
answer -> 19.6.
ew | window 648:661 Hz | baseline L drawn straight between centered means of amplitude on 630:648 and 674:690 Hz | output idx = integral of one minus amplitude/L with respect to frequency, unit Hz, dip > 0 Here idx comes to 3.1 Hz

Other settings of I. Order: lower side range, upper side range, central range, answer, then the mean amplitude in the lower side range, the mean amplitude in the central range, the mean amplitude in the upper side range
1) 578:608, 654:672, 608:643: -3.00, 20.5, 20.6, 17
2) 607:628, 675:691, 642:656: 6.87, 23.1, 11.1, 20.4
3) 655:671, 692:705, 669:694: -1.65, 17.1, 20.4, 21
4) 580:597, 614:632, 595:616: 0.77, 20.4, 21.1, 23.5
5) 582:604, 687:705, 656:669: 2.34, 20.5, 17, 20.9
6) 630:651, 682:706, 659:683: -1.61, 14.1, 19.2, 20.8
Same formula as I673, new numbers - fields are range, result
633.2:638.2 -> 16.9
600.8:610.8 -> 20.7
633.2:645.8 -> 14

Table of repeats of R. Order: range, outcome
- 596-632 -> 22.1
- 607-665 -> 17.7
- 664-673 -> 19.3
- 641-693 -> 16.9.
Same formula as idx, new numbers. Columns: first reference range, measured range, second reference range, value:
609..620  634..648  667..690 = 5.6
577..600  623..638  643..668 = -3.5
